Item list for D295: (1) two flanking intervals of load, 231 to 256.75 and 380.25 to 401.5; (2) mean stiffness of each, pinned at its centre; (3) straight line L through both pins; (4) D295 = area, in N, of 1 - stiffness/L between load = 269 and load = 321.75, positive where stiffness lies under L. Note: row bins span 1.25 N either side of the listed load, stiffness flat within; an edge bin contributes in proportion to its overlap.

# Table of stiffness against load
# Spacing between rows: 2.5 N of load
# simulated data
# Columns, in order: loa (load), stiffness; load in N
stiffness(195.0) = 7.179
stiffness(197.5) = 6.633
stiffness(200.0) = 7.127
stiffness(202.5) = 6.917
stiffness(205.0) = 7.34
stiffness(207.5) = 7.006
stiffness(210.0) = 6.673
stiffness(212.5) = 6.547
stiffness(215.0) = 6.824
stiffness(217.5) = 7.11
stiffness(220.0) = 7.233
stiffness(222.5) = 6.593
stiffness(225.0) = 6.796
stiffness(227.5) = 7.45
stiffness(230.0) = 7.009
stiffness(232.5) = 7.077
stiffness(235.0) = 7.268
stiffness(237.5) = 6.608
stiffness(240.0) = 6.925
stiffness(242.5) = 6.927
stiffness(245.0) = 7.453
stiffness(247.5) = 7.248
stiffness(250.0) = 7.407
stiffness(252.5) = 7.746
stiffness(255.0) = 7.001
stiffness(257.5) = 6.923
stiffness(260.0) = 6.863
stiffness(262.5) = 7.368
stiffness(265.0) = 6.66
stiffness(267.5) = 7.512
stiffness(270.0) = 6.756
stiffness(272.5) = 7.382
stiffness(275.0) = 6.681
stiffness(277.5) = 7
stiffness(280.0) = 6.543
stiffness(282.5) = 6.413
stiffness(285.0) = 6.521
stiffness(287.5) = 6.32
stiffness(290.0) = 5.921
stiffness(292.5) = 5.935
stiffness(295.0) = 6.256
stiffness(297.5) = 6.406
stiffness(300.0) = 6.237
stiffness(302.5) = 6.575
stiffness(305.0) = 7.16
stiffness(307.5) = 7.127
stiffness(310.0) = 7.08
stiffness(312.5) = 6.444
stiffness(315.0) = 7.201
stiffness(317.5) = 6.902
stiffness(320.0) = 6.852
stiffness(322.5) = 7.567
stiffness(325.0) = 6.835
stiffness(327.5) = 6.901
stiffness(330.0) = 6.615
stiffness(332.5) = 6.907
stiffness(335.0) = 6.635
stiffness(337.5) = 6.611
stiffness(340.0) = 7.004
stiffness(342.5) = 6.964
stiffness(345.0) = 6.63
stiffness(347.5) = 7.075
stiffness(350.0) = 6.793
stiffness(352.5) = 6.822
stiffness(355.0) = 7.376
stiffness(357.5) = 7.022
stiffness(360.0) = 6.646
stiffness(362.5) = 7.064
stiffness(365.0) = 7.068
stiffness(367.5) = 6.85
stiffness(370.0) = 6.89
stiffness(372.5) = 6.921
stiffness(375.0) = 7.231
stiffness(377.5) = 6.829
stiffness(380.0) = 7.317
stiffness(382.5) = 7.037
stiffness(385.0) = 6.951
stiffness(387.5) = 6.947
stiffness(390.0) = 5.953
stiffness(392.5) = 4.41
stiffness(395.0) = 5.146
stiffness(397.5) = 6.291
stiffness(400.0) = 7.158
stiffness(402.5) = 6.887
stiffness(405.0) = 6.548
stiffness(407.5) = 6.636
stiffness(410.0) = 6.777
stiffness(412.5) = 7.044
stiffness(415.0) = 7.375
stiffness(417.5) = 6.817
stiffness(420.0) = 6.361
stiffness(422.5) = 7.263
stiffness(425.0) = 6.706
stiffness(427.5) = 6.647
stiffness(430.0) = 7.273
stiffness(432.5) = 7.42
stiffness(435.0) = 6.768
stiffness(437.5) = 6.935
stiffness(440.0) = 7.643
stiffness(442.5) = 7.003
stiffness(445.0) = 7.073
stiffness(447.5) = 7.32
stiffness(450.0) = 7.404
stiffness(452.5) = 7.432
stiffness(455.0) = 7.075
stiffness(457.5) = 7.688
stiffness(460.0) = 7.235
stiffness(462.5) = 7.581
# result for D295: 1.5 N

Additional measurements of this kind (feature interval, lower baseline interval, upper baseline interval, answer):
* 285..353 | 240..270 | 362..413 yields 1.8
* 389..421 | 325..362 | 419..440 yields 2.4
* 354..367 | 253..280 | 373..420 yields -0.5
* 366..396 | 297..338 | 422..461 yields 1.9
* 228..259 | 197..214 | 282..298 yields -2.5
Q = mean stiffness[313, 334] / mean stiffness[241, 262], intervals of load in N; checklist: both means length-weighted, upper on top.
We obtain 1.0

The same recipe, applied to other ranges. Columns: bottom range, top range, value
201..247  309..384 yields 0.99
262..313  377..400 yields 0.95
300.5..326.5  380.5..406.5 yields 0.92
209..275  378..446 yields 0.96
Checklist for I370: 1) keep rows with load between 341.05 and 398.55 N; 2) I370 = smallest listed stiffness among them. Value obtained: 4.41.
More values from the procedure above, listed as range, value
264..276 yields 6.66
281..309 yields 5.921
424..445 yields 6.647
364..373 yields 6.85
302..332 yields 6.444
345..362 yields 6.63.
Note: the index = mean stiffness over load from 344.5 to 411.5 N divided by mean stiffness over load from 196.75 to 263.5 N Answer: 1.0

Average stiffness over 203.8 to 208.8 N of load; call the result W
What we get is 7.17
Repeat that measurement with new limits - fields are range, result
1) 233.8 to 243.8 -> 6.93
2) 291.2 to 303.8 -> 6.28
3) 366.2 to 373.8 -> 6.89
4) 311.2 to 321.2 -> 6.85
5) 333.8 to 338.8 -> 6.63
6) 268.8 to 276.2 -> 6.94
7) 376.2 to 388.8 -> 7.01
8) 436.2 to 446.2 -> 7.16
